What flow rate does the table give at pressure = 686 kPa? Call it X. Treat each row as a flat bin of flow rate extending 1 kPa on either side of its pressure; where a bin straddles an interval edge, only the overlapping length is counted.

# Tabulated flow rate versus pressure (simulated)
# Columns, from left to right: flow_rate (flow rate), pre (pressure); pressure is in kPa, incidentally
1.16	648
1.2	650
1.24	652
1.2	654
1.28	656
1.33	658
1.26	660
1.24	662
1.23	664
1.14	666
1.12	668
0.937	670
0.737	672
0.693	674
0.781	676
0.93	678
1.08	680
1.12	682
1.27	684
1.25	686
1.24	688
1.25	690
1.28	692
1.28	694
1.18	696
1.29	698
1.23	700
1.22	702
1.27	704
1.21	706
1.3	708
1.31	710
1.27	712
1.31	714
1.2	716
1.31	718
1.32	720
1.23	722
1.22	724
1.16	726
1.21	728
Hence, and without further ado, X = 1.25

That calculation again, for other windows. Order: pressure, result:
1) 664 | 1.23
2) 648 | 1.16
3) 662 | 1.24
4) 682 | 1.12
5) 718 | 1.31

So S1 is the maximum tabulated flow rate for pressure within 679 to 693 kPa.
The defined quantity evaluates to 1.28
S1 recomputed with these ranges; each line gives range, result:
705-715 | 1.31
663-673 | 1.23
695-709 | 1.3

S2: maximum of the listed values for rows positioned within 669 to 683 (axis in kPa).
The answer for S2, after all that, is 1.12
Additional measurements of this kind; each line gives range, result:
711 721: 1.32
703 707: 1.27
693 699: 1.29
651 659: 1.33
